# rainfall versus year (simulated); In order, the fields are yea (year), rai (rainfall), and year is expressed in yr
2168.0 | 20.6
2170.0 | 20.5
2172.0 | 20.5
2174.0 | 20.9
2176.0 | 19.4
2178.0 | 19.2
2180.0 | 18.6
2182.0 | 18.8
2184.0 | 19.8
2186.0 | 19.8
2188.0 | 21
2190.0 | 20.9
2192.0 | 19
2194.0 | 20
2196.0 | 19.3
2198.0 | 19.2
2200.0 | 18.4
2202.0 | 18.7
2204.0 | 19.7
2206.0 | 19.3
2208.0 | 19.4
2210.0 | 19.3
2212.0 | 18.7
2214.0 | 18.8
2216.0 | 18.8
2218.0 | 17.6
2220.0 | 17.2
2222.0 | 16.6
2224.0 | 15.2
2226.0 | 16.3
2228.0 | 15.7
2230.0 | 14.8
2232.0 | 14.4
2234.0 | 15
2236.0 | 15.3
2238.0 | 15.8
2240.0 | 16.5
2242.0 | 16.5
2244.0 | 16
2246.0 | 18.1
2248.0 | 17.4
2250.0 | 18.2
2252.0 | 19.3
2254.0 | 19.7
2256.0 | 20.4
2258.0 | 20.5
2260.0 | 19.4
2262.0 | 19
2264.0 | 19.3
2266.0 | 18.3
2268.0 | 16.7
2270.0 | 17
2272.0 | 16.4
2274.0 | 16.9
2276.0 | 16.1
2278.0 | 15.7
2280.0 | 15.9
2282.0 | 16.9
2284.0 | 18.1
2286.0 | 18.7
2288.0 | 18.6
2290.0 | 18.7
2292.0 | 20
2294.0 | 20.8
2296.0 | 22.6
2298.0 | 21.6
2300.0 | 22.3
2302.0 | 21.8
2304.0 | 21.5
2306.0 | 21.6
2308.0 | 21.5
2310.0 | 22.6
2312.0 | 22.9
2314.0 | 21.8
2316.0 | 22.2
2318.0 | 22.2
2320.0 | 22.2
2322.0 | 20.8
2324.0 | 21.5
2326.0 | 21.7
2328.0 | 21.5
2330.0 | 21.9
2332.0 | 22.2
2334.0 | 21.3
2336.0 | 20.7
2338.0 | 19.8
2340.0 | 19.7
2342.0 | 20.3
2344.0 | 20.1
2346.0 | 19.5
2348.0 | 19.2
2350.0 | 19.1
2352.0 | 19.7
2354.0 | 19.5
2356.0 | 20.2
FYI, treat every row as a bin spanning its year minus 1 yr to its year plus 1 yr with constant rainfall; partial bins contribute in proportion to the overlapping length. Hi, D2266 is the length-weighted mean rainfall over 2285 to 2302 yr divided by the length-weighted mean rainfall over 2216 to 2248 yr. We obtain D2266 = 1.3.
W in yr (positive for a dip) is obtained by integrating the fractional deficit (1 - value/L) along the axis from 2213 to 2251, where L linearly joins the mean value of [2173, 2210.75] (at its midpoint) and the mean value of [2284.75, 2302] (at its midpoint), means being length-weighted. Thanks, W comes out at 6.4 yr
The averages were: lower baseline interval 19.5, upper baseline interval 20.5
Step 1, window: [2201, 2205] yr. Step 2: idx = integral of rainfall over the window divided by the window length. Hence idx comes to 19.2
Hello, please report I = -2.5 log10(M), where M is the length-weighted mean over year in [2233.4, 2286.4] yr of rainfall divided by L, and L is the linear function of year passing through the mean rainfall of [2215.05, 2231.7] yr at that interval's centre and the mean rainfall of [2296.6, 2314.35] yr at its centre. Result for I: 0.08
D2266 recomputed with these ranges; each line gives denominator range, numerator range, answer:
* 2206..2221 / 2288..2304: 1.13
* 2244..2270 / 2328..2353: 1.09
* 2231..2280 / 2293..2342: 1.24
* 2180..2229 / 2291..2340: 1.16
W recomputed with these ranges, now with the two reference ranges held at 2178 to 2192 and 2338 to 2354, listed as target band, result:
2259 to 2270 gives 0.7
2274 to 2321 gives -1.3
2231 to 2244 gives 2.7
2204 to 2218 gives 0.5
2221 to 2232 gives 2.3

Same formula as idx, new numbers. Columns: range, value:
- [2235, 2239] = 15.6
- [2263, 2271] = 17.8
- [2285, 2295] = 19.4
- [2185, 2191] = 20.6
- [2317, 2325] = 21.7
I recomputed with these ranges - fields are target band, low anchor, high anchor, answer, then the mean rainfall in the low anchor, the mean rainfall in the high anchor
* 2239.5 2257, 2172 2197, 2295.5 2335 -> 0.153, 19.8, 21.9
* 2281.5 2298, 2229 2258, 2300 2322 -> 0.052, 17.1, 22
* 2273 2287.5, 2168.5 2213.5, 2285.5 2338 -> 0.226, 19.6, 21.3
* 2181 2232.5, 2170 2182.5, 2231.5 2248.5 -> -0.022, 19.7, 16.1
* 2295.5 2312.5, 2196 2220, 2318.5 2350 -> -0.086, 18.8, 20.8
